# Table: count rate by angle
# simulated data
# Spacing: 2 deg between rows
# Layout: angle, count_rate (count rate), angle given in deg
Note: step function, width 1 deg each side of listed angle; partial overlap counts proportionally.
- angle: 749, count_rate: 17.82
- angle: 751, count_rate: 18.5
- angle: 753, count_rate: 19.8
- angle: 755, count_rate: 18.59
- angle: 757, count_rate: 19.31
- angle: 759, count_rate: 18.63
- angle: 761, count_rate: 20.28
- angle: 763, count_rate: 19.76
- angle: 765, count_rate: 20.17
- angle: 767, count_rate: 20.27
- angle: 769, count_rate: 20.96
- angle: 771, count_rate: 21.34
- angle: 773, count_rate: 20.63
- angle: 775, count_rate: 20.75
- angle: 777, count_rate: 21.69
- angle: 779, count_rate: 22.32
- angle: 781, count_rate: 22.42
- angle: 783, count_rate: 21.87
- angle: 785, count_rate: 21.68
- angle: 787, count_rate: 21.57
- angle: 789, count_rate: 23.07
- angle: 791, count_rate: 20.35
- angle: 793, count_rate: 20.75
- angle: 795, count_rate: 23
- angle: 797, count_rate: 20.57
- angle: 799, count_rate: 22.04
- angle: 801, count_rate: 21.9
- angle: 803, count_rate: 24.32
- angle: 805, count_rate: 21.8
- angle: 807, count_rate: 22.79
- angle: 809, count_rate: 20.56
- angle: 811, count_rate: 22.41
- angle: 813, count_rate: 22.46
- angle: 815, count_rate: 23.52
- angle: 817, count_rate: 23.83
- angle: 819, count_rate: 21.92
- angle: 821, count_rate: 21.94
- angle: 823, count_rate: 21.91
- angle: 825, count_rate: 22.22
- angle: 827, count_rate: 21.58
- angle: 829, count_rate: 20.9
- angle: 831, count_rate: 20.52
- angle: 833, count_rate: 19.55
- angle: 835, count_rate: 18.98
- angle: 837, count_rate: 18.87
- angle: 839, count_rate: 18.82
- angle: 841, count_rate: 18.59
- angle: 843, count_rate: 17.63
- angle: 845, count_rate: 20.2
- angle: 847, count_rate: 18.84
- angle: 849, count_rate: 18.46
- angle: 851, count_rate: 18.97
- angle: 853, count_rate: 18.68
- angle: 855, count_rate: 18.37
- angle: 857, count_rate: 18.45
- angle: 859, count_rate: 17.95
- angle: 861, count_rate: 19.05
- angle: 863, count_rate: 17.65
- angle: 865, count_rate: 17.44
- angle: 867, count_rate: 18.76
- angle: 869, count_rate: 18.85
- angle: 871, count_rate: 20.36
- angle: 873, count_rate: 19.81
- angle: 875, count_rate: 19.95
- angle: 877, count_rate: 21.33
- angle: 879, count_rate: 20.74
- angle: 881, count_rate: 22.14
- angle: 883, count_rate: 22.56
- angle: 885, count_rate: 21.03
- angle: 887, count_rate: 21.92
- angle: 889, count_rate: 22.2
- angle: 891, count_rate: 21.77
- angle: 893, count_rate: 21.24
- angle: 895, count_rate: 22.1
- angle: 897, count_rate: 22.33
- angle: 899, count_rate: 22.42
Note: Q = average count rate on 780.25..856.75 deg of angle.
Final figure 21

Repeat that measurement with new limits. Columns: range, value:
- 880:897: 21.9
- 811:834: 21.9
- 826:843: 19.6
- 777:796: 21.9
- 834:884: 19.3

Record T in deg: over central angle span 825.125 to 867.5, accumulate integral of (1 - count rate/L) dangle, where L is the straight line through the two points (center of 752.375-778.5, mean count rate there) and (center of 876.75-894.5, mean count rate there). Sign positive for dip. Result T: 4.3 deg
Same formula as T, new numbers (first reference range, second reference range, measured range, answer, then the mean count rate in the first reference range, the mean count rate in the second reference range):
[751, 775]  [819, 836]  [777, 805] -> -2.1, 19.9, 21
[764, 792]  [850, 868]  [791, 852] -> -3.7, 21.4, 18.4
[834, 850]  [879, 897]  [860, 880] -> 1.2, 18.8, 21.8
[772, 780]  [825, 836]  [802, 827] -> -2.1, 21.3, 20.5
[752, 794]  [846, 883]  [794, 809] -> -1.4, 20.8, 19.3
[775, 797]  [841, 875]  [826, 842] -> 0.0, 21.8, 18.7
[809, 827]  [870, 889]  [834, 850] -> 2.3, 22.4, 21.2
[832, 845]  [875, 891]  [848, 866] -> 1.5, 18.9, 21.6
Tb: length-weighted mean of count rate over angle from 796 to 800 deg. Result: 21.3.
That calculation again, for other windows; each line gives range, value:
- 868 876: 19.7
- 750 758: 19.1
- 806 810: 21.7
